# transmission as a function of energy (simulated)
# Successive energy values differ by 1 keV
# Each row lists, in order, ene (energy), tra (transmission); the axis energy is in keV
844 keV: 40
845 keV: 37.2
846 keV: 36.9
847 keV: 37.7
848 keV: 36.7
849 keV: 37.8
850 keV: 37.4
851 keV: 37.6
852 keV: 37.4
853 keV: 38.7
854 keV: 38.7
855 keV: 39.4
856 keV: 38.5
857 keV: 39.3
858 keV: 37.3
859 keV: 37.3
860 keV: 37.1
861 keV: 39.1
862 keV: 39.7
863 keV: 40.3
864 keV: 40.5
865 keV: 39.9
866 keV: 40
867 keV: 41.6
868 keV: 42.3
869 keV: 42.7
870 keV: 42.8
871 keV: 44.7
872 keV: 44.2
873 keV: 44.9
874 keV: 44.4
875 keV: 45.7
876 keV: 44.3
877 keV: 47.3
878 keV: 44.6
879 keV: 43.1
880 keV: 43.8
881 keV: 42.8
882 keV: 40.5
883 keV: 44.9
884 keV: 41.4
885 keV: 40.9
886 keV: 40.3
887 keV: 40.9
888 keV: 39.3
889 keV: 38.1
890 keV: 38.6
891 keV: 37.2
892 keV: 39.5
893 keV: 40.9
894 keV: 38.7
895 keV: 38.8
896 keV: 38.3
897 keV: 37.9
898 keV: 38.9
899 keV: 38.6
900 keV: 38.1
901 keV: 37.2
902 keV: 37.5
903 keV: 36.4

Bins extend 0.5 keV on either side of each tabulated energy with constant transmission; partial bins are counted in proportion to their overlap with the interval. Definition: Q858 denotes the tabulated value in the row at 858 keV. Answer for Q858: 37.3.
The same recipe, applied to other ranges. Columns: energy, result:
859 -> 37.3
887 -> 40.9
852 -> 37.4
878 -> 44.6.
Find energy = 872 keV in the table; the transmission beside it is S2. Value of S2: 44.2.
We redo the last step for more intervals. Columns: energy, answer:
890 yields 38.6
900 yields 38.1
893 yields 40.9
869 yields 42.7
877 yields 47.3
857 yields 39.3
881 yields 42.8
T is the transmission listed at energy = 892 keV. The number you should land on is 39.5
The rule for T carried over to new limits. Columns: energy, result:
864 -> 40.5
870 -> 42.8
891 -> 37.2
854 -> 38.7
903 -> 36.4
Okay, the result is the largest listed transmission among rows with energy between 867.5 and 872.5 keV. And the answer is 44.7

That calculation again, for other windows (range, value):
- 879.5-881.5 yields 43.8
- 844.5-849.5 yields 37.8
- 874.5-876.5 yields 45.7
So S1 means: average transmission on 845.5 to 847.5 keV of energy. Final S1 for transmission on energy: 37.3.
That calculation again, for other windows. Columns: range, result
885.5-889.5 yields 39.6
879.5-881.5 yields 43.3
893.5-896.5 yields 38.6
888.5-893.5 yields 38.9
